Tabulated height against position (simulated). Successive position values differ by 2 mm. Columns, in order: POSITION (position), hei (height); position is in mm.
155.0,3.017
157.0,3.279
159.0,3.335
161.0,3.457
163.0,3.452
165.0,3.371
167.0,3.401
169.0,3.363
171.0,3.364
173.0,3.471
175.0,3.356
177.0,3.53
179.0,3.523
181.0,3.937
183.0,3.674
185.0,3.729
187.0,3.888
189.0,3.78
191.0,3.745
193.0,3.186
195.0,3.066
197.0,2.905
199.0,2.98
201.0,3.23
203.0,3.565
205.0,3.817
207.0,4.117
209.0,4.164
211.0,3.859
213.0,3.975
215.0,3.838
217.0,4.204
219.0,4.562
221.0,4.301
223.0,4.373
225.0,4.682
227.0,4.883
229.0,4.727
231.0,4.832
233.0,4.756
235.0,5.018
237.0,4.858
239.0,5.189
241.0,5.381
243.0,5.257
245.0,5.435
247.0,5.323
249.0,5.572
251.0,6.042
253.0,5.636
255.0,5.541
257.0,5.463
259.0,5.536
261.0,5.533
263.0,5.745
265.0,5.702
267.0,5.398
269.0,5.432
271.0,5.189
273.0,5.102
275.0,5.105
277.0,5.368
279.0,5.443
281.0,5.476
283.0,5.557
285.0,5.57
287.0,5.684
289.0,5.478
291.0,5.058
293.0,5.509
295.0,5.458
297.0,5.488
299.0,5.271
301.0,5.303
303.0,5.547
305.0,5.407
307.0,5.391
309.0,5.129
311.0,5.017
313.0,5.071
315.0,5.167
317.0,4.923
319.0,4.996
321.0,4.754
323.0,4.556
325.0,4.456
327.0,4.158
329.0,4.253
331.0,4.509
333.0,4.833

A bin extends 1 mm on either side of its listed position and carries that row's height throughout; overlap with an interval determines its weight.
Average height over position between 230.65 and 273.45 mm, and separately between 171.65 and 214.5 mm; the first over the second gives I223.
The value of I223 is 1.5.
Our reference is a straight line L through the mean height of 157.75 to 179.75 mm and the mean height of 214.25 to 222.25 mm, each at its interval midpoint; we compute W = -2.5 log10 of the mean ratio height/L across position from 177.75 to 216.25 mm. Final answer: 0.07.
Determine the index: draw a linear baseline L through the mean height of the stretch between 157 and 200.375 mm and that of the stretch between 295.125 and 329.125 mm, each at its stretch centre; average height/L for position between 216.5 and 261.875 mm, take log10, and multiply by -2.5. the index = -0.22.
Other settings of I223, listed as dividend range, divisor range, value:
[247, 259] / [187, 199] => 1.67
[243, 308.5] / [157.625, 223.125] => 1.50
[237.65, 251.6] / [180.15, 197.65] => 1.53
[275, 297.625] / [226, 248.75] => 1.07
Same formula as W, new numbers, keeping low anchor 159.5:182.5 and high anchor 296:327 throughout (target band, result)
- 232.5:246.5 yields -0.207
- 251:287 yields -0.195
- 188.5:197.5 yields 0.119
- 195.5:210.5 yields 0.091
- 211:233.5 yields -0.095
